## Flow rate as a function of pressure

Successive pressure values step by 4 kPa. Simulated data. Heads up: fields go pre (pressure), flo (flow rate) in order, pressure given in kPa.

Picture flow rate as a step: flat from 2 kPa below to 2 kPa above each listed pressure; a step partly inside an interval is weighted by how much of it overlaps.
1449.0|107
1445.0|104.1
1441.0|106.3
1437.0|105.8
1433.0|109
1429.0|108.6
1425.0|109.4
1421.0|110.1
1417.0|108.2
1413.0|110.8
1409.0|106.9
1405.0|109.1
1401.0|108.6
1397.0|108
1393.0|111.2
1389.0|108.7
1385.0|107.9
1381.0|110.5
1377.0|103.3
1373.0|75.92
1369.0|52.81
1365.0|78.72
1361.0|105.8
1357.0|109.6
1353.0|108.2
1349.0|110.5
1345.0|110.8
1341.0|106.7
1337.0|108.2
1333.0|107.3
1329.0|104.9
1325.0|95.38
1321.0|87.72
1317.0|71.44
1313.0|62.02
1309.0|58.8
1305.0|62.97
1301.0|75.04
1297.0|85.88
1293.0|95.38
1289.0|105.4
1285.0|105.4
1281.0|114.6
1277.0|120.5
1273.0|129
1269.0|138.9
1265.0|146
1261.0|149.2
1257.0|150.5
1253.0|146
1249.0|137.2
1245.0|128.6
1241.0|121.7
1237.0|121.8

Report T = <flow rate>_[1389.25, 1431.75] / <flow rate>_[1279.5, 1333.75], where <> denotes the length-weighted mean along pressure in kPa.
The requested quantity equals 1.25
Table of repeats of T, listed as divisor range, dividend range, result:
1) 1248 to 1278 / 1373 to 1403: 0.76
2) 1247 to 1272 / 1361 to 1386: 0.62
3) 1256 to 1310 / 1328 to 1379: 0.90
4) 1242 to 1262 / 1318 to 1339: 0.70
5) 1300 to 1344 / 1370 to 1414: 1.21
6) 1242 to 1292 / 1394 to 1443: 0.83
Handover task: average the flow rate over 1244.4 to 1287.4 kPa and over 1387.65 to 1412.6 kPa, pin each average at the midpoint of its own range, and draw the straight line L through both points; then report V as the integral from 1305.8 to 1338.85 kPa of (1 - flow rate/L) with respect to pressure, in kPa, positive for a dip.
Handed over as 9.9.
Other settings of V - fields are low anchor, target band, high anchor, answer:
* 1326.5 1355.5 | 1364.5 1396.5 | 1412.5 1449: 3.82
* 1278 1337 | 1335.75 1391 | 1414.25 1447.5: -1.27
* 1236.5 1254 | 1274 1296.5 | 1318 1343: 1.77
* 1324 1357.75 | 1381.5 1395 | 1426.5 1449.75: -0.31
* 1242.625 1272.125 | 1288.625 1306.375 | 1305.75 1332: 3.19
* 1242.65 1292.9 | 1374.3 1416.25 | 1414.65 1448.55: 1.69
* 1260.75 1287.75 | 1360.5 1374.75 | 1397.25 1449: 4.92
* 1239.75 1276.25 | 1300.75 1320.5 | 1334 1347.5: 8.67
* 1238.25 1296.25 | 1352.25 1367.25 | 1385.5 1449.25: 2.12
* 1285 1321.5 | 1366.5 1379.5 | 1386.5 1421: 2.79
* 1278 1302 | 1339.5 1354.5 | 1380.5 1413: -0.71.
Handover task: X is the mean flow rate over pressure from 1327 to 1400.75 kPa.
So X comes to 102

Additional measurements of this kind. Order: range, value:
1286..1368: 92.2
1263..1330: 97.5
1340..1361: 109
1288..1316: 76.7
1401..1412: 108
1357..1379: 85.7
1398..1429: 109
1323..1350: 106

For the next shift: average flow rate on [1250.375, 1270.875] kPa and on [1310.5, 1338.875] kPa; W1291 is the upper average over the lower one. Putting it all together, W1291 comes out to 0.6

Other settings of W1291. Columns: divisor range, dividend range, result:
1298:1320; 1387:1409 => 1.60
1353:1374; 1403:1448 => 1.24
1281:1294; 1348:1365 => 1.00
